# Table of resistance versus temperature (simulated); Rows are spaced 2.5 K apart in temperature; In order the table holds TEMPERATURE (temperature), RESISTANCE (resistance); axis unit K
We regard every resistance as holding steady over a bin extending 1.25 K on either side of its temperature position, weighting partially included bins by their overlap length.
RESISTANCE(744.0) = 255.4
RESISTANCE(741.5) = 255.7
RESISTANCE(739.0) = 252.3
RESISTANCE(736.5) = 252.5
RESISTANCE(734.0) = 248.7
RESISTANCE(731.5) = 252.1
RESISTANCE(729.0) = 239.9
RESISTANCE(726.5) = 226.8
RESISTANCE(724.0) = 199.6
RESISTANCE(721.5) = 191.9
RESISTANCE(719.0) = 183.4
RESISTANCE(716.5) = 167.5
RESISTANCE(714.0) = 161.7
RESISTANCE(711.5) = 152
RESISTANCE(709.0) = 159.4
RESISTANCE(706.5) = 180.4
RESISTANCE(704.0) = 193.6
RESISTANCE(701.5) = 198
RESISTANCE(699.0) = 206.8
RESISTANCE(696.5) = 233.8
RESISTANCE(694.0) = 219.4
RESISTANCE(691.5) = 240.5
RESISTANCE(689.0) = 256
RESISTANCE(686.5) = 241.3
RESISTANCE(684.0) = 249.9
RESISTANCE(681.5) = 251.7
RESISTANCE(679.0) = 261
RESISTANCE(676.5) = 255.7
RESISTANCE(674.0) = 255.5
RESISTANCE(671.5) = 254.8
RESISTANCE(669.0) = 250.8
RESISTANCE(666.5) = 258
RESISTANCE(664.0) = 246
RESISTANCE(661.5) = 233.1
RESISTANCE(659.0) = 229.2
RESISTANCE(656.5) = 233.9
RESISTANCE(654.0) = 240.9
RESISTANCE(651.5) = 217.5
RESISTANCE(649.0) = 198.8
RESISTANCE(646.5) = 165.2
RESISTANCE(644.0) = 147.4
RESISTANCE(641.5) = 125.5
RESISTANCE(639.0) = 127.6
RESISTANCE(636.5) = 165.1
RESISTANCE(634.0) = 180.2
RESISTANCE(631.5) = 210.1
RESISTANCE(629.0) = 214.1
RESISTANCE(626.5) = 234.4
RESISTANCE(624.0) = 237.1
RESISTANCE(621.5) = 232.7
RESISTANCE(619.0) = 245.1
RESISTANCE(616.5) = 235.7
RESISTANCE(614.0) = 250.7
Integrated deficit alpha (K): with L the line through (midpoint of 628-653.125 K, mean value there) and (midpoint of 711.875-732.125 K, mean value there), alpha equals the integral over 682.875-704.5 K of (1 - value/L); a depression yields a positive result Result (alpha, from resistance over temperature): -4.16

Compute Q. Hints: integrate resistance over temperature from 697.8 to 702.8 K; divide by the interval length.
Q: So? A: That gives 202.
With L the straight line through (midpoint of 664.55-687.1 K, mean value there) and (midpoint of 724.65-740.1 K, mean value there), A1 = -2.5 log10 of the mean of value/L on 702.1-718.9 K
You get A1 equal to 0.40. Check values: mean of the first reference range 253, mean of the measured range 171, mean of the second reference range 244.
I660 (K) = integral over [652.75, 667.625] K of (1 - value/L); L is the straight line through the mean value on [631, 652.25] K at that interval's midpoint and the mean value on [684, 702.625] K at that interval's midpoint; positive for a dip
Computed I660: -3.9 K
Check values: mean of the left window 168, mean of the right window 230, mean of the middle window 240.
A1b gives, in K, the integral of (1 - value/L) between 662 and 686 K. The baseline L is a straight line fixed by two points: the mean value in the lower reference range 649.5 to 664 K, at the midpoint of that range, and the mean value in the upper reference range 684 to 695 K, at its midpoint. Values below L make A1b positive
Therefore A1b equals -1.69 K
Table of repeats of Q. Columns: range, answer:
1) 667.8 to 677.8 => 254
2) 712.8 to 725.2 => 181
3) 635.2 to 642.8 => 140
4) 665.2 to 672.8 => 254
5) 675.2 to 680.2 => 258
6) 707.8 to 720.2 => 165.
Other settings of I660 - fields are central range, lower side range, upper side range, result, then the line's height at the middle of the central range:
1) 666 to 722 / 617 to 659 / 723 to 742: 1.2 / 224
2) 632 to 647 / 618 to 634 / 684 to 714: 4.6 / 222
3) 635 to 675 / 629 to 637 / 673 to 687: 2.4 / 220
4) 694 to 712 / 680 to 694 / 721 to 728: 2.9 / 230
